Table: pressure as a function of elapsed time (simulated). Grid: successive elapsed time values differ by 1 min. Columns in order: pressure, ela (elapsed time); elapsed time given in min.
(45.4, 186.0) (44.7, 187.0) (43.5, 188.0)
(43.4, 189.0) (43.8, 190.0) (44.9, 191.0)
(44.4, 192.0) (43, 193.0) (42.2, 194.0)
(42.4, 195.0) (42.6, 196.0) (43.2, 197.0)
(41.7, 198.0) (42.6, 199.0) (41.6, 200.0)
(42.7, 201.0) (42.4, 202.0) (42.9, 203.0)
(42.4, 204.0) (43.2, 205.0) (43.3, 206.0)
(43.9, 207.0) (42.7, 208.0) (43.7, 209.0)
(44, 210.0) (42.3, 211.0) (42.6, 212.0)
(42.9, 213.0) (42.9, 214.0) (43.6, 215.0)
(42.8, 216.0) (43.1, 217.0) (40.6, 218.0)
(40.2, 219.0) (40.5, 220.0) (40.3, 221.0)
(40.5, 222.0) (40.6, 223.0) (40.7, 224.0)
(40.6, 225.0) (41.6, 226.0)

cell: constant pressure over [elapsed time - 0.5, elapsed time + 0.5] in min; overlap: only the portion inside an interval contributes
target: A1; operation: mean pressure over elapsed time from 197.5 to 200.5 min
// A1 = 42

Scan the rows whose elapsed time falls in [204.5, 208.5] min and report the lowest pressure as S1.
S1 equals 42.7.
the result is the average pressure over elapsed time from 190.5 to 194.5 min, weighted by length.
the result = 43.6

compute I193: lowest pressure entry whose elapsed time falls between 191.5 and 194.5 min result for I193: 42.2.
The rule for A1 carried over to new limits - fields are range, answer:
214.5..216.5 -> 43.2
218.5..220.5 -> 40.4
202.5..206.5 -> 43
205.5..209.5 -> 43.4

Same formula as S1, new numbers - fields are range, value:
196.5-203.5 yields 41.6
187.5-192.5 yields 43.4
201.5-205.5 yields 42.4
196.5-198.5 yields 41.7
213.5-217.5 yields 42.8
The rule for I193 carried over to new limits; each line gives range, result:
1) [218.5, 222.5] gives 40.2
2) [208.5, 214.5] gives 42.3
